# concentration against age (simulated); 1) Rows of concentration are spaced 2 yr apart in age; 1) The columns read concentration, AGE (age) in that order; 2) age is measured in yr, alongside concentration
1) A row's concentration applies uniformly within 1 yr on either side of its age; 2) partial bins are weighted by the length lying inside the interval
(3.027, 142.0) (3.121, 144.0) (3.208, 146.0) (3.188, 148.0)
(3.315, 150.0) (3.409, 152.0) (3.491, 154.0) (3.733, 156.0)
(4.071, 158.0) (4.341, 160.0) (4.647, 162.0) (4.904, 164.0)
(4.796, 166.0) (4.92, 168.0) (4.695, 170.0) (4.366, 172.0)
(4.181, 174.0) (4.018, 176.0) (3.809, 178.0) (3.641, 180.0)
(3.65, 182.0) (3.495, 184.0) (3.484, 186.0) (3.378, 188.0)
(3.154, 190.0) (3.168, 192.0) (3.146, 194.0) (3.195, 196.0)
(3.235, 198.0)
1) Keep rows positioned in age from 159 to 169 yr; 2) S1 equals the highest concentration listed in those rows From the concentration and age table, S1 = 4.92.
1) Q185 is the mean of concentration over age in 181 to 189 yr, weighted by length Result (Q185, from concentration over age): 3.5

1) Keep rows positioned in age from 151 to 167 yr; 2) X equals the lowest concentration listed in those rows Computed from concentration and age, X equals 3.409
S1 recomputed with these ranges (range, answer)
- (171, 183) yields 4.366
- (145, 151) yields 3.315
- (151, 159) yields 4.071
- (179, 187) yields 3.65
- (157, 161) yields 4.341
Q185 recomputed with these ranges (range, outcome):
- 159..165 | 4.63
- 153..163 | 4.06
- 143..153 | 3.25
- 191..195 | 3.16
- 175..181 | 3.82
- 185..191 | 3.34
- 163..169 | 4.87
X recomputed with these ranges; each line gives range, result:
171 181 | 3.641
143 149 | 3.121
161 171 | 4.647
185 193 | 3.154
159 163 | 4.341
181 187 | 3.484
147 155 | 3.188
